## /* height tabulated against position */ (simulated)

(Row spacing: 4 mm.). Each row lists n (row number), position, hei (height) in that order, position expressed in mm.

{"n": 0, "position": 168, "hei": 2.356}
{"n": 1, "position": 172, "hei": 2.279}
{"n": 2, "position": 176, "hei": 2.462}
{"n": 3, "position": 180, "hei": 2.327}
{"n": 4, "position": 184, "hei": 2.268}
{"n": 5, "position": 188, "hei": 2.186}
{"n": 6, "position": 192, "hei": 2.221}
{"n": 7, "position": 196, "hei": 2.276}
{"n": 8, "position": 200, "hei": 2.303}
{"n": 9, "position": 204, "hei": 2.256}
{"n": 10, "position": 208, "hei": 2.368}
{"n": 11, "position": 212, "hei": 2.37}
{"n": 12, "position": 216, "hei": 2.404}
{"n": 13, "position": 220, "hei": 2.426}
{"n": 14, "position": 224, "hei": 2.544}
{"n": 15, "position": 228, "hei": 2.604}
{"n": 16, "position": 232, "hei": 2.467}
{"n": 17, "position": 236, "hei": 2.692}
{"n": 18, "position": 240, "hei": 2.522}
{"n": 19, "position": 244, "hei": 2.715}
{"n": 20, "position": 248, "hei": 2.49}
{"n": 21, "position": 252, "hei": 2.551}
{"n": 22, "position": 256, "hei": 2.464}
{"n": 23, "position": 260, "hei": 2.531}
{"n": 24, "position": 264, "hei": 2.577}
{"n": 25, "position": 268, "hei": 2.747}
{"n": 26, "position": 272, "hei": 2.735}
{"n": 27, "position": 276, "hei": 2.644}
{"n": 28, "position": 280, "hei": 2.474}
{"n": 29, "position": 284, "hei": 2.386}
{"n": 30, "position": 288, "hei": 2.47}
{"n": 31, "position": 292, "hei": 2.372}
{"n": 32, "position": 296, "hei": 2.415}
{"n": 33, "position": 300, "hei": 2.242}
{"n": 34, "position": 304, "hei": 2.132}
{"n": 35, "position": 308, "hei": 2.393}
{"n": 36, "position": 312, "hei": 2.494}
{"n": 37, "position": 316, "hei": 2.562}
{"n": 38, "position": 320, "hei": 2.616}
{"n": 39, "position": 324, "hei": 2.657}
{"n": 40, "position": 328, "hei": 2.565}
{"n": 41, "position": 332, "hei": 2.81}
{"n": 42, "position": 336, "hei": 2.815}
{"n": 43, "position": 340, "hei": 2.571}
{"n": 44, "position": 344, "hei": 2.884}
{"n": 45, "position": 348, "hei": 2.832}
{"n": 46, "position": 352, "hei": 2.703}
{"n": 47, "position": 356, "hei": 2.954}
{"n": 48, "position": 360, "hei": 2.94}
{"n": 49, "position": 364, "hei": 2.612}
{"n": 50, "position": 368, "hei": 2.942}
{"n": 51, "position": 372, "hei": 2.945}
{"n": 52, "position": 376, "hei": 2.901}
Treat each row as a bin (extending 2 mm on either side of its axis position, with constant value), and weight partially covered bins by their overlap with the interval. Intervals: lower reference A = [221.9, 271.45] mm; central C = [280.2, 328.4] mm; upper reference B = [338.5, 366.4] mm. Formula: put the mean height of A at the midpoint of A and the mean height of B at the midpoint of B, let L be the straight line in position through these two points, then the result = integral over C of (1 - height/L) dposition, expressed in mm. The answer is 4.6 mm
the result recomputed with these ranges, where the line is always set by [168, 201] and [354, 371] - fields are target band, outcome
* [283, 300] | 1.6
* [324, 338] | 0.2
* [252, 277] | -0.6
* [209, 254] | -1.4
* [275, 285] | 0.4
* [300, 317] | 2.1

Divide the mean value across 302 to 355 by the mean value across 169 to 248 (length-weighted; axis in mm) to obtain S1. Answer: 1.09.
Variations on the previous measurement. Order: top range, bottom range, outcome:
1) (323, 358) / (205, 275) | 1.09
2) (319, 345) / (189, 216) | 1.17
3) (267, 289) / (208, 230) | 1.05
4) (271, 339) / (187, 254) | 1.03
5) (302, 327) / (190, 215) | 1.08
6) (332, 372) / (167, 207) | 1.23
